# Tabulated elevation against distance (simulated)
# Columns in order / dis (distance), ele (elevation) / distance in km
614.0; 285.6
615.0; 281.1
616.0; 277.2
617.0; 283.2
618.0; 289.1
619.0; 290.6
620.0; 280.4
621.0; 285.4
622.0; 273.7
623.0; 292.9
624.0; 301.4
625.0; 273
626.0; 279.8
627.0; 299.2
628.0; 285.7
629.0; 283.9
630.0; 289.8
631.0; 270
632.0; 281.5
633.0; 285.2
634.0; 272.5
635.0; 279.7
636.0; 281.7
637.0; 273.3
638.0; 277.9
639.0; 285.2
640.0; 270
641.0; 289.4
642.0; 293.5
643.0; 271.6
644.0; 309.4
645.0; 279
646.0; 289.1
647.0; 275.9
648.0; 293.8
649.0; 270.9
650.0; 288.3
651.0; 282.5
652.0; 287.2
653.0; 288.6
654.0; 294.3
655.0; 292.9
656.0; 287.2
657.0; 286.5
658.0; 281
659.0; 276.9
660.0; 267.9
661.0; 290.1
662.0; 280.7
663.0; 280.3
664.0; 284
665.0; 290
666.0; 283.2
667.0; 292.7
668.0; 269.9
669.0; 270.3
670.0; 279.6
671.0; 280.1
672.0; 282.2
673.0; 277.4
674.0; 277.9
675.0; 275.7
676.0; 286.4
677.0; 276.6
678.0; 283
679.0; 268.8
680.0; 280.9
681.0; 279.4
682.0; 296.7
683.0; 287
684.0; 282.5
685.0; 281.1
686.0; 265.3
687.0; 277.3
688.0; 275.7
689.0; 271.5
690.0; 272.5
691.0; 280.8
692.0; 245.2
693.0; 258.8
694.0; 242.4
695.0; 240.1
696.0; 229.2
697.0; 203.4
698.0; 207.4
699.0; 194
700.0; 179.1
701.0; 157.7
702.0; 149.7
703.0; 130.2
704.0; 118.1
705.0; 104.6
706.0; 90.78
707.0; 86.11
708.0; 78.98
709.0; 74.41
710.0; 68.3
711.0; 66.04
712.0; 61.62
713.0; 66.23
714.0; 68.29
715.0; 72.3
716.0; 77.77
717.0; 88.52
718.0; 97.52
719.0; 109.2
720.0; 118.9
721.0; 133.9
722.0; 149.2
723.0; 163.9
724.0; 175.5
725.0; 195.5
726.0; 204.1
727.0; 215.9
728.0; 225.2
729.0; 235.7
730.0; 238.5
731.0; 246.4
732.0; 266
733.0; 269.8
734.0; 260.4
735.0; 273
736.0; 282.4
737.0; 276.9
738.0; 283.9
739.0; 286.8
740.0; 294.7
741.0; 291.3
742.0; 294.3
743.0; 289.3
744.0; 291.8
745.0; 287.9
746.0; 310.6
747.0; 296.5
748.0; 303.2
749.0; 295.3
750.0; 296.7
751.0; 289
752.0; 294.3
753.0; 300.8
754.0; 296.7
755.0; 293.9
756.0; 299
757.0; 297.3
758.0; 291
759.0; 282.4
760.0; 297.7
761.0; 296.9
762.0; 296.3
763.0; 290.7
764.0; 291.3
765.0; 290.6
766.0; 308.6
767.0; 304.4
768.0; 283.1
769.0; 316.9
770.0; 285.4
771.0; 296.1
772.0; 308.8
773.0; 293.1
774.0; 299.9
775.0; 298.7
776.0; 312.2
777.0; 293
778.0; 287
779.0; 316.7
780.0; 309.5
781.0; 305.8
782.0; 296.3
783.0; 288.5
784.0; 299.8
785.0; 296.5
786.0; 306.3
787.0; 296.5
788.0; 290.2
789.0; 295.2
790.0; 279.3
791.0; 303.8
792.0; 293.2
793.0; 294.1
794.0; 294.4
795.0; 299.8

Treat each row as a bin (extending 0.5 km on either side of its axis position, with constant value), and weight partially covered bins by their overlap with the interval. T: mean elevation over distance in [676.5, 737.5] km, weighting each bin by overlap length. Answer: 195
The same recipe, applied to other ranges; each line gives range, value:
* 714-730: 151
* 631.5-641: 279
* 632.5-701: 273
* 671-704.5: 247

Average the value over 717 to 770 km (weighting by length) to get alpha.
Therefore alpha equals 260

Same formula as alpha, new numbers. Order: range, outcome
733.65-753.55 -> 290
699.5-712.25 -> 106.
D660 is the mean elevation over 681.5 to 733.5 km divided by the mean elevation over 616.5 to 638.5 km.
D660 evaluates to 0.64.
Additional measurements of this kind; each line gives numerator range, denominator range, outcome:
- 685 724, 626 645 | 0.56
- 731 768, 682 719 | 1.69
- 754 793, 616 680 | 1.05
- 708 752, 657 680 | 0.74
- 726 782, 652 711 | 1.19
